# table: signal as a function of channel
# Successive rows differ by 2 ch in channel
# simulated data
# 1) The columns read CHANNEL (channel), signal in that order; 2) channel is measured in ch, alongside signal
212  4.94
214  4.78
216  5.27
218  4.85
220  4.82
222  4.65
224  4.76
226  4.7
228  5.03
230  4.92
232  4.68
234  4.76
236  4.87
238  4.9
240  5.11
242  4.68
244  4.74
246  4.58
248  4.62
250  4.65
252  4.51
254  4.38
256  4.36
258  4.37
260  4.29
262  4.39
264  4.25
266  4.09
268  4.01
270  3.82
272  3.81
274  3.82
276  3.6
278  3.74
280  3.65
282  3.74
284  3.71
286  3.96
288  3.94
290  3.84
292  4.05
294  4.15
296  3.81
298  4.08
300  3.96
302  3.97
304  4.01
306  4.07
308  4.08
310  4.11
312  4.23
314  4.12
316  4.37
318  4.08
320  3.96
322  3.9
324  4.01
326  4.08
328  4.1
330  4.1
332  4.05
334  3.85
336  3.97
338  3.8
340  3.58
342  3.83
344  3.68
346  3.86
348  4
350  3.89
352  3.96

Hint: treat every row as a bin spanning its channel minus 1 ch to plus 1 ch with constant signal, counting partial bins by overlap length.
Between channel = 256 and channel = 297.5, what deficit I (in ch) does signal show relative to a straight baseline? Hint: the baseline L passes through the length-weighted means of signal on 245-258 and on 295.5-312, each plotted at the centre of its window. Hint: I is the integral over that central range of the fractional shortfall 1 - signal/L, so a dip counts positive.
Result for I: 3.04 ch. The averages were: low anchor 4.51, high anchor 4.03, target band 3.96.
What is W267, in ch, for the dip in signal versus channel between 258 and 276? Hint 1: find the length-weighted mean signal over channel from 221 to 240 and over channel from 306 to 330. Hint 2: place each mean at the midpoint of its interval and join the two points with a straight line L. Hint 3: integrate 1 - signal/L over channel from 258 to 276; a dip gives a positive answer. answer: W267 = 1.9 ch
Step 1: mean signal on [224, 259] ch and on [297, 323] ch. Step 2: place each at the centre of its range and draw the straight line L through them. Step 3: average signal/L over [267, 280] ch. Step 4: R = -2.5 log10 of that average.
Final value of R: 0.16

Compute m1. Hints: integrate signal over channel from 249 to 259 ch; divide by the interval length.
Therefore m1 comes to 4.45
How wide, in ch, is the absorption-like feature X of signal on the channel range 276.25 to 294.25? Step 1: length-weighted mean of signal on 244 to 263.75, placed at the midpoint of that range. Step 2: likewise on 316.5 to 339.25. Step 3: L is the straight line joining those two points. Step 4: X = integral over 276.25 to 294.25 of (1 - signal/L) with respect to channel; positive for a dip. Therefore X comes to 1.8 ch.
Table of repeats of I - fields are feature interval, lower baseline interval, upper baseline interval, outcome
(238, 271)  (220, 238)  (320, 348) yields 1.1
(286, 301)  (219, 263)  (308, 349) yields 1.0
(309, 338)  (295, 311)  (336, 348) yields -1.2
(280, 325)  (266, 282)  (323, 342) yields -1.5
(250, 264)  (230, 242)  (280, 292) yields 0.1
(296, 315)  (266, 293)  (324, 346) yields -0.9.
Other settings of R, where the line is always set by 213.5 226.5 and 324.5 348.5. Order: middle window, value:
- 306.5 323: -0.01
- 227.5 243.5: -0.03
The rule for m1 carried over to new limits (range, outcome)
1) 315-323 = 4.08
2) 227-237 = 4.85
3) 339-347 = 3.74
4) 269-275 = 3.82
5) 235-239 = 4.88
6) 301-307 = 4.02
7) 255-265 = 4.33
